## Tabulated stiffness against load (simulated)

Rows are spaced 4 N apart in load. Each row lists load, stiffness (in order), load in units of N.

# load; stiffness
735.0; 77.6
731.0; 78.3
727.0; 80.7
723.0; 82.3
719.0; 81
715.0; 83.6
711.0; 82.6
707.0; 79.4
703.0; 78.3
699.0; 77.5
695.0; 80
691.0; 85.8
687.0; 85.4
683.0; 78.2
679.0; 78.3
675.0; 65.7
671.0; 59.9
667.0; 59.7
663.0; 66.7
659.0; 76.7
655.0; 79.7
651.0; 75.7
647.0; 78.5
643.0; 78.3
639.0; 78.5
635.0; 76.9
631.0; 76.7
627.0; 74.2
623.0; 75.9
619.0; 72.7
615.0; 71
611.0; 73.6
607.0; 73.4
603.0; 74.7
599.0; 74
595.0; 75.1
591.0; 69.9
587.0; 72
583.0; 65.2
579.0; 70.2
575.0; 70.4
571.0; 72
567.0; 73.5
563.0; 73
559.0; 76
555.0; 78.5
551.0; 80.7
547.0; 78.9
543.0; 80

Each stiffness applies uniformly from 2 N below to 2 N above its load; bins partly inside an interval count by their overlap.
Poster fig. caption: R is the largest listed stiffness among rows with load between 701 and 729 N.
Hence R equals 83.6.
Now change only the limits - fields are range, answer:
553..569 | 78.5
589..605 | 75.1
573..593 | 72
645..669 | 79.7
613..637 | 76.9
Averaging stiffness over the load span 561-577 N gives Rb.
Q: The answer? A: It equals 72.2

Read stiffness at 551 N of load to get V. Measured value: 80.7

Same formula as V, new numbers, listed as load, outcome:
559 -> 76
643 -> 78.3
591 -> 69.9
